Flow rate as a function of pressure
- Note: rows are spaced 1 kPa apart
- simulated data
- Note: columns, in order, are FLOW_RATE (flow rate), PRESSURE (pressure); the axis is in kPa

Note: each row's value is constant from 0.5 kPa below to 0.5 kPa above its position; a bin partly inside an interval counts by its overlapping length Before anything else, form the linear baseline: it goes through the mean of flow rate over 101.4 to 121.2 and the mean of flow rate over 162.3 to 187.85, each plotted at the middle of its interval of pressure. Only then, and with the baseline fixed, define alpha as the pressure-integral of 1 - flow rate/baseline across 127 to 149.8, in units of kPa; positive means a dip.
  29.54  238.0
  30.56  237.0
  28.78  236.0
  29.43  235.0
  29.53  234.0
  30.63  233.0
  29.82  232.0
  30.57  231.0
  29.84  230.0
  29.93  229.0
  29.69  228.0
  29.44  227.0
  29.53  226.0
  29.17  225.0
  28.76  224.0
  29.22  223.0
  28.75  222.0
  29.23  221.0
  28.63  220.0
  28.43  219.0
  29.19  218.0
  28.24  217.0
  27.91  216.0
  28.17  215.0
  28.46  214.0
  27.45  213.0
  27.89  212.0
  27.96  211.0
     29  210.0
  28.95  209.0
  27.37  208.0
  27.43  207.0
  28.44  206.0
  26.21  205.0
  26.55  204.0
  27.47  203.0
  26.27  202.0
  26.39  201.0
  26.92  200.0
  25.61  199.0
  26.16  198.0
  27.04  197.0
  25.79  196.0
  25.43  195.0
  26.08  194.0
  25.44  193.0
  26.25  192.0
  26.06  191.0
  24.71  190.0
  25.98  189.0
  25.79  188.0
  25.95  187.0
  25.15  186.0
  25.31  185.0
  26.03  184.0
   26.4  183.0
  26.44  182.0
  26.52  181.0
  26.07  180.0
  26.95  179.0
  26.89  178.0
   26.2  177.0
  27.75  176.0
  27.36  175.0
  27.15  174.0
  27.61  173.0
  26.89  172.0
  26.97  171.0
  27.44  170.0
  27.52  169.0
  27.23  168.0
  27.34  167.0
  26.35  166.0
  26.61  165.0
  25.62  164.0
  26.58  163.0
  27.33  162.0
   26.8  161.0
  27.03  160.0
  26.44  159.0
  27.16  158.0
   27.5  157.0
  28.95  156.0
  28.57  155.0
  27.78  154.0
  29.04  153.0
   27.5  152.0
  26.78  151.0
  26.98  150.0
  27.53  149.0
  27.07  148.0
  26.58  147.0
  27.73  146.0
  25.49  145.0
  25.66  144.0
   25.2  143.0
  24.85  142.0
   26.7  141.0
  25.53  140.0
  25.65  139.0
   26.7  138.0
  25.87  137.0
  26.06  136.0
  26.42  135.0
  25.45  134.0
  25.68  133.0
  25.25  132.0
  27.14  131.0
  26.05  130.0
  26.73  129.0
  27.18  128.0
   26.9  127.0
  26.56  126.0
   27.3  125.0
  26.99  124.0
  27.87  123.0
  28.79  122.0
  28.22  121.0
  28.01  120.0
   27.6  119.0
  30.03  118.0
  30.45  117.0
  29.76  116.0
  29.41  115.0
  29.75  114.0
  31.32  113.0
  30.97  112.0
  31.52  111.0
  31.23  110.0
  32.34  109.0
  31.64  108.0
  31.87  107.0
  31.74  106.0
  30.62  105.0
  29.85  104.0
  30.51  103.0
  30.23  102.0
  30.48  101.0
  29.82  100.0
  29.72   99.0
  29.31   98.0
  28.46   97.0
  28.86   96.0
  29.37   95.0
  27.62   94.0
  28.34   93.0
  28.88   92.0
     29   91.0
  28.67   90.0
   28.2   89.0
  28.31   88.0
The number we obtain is 2.0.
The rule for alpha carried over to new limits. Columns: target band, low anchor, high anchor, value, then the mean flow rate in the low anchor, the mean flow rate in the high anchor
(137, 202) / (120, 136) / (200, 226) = 2.00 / 26.8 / 28.1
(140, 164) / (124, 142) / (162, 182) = -0.33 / 26.3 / 26.9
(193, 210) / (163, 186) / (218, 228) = 0.75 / 26.7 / 29.1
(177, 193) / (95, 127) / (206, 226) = 1.55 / 29.7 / 28.5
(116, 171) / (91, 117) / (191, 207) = 3.00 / 30.1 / 26.4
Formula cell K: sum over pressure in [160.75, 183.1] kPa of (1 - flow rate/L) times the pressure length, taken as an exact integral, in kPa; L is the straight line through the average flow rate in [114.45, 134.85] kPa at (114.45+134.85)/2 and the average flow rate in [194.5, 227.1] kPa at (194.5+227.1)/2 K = 0.6 kPa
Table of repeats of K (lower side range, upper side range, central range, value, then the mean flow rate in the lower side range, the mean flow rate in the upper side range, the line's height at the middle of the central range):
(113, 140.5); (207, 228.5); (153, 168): 0.3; 27.4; 28.6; 27.8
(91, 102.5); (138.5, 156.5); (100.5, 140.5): -0.6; 29.2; 26.9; 28.1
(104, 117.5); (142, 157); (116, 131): 1.0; 30.9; 27.1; 29.7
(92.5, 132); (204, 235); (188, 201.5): 1.3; 29.2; 28.8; 28.9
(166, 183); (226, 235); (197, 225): 1.0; 27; 29.9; 28.9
